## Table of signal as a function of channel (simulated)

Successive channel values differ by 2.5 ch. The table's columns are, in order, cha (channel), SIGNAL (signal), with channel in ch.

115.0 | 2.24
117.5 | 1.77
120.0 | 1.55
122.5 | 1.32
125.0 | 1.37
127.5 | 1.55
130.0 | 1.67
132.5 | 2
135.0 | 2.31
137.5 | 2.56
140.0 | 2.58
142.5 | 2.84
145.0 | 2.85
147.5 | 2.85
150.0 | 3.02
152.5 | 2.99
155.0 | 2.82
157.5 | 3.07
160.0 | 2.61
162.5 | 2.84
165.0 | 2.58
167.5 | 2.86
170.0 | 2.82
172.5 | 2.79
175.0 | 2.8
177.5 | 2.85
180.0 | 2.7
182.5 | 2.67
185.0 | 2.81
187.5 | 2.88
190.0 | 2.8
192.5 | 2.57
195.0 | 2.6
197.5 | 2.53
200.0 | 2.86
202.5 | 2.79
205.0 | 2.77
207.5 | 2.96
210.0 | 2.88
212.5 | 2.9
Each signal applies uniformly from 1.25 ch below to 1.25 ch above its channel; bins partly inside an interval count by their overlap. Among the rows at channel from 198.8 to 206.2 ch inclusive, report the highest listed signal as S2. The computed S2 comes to 2.86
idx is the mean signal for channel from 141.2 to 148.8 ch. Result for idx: 2.85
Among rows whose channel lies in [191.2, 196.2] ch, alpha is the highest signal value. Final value 2.6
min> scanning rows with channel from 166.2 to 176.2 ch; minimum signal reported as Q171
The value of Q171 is 2.79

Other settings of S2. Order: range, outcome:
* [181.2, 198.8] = 2.88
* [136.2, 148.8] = 2.85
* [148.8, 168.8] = 3.07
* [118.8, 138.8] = 2.56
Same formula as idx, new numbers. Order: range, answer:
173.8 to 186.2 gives 2.77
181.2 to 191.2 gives 2.79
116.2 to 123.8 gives 1.55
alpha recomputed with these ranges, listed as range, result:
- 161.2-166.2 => 2.84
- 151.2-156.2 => 2.99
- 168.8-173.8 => 2.82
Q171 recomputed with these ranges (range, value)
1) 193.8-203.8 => 2.53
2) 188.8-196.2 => 2.57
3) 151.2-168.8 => 2.58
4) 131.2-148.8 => 2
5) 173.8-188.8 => 2.67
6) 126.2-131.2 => 1.55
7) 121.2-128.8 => 1.32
